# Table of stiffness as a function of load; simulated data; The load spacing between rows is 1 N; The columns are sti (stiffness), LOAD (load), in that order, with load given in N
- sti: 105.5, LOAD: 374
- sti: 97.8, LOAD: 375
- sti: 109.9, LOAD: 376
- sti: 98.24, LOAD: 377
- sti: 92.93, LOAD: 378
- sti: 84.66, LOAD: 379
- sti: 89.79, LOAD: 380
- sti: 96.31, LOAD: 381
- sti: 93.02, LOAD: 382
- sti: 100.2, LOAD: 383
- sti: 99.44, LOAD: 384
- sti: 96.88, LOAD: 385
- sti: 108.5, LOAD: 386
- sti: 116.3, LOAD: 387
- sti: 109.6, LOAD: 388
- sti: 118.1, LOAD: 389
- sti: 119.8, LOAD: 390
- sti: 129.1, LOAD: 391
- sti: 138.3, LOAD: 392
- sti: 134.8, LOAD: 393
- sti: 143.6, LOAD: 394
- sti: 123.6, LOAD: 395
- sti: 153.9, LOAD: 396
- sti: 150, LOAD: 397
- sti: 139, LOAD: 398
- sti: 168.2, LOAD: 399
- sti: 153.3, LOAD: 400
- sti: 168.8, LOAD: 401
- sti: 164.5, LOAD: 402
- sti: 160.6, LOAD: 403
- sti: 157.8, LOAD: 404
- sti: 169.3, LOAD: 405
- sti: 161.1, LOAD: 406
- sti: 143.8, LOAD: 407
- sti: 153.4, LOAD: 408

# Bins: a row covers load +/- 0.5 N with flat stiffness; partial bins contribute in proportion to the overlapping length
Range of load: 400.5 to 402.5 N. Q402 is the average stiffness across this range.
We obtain 167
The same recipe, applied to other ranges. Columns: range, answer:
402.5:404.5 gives 159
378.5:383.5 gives 92.8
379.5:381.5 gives 93.1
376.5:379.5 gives 91.9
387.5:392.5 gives 123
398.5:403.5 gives 163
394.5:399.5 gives 147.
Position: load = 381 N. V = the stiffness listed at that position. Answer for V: 96.31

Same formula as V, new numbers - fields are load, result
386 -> 108.5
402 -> 164.5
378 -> 92.93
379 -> 84.66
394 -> 143.6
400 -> 153.3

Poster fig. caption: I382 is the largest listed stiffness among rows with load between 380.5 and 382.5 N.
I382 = 96.31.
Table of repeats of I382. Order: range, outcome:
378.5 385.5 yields 100.2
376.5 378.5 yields 98.24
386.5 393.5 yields 138.3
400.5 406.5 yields 169.3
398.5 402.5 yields 168.8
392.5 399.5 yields 168.2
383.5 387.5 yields 116.3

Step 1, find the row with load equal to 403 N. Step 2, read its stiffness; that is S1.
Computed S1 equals 160.6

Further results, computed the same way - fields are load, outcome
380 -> 89.79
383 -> 100.2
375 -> 97.8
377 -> 98.24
